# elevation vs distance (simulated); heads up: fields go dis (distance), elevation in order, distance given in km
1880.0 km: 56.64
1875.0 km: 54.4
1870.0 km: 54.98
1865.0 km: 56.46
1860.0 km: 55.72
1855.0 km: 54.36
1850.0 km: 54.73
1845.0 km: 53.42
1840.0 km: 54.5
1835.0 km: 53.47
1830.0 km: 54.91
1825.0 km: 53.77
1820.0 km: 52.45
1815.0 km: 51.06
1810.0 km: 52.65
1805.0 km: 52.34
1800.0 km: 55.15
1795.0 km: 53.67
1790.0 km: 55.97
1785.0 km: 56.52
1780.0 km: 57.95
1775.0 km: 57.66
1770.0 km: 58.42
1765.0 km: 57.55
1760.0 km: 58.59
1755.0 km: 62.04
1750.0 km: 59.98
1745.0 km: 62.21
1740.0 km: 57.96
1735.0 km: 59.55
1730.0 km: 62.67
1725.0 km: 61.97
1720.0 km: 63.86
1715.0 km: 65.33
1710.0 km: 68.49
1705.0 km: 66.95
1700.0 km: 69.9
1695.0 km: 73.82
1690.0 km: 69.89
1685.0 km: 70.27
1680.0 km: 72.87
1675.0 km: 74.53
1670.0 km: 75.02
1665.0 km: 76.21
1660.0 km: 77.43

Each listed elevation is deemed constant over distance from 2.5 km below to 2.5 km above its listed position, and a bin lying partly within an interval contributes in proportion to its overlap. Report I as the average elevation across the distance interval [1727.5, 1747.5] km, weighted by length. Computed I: 60.6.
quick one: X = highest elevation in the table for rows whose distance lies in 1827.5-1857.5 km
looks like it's 54.91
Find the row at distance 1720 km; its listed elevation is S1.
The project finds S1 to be 63.86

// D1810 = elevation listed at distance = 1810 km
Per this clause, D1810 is 52.65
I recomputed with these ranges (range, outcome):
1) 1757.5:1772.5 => 58.2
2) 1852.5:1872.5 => 55.4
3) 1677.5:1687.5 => 71.6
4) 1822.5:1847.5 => 54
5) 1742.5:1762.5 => 60.7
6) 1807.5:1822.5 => 52.1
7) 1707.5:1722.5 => 65.9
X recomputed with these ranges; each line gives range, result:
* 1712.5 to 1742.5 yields 65.33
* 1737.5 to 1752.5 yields 62.21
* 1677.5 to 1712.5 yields 73.82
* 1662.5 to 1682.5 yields 76.21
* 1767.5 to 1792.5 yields 58.42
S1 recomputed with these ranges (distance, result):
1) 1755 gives 62.04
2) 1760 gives 58.59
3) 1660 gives 77.43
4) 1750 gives 59.98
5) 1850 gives 54.73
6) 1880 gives 56.64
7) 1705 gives 66.95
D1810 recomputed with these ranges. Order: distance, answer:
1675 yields 74.53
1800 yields 55.15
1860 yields 55.72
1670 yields 75.02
